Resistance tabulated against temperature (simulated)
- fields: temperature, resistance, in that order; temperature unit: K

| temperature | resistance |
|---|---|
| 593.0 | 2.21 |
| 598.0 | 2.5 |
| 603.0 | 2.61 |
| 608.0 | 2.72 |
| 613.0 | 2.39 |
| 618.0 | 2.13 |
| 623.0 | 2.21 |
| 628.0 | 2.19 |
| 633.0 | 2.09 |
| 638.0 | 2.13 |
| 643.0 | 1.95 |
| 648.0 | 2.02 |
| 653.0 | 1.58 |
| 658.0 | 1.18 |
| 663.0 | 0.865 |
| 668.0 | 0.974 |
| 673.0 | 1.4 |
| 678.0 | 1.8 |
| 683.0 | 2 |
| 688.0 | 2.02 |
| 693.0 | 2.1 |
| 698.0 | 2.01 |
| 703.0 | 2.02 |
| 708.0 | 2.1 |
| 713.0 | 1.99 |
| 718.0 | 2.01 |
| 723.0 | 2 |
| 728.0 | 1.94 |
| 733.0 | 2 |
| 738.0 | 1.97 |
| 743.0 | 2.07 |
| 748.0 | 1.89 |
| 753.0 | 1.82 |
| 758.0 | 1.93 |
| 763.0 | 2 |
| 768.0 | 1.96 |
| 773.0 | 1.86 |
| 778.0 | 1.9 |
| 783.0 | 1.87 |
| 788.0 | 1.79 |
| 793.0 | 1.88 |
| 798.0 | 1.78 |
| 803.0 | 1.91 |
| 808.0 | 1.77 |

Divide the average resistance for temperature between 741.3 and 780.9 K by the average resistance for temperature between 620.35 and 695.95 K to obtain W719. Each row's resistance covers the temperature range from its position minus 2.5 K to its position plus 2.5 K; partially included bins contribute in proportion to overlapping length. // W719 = 1.1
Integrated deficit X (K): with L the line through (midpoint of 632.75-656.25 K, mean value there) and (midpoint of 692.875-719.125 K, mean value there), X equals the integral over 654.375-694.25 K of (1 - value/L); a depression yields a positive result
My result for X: 9.1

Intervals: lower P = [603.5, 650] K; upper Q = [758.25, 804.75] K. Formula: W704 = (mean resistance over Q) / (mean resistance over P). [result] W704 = 0.8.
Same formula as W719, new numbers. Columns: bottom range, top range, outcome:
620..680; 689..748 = 1.18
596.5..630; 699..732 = 0.84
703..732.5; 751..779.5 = 0.95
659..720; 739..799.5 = 1.08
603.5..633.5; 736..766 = 0.84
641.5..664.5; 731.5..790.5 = 1.26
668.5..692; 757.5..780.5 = 1.10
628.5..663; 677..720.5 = 1.13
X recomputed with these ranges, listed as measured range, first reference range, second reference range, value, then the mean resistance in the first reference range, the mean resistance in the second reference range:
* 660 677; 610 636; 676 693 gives 7.38 K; 2.21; 1.97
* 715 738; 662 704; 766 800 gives -2.75 K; 1.71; 1.86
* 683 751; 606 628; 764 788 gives 1.61 K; 2.33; 1.89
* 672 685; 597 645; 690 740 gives 2.20 K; 2.29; 2.01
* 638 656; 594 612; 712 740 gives 3.71 K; 2.56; 1.99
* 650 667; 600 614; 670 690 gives 6.85 K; 2.59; 1.78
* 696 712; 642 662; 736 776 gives -2.44 K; 1.6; 1.94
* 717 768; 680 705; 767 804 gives -0.61 K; 2.03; 1.86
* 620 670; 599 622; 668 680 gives 5.59 K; 2.45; 1.46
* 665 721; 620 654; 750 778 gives 3.81 K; 2.05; 1.91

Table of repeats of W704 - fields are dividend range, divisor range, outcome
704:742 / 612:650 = 0.94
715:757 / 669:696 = 1.08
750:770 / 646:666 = 1.39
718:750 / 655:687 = 1.41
